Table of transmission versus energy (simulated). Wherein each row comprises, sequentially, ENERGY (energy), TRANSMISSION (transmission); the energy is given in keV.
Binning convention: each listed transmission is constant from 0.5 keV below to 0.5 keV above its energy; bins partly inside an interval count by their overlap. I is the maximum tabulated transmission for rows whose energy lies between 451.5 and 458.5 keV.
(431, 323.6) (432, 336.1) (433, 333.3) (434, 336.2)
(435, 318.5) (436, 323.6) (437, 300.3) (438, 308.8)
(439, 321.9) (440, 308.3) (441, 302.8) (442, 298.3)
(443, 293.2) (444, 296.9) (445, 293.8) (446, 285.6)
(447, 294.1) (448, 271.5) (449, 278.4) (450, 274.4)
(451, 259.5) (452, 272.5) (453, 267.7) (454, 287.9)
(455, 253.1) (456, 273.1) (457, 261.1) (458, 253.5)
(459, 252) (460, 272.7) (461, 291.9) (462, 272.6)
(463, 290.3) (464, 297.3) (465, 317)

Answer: 287.9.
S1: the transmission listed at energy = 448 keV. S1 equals 271.5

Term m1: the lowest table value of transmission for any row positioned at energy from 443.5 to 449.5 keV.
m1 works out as 271.5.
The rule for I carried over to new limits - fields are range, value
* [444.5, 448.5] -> 294.1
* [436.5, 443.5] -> 321.9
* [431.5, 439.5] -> 336.2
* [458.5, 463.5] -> 291.9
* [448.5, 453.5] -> 278.4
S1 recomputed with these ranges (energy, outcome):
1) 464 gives 297.3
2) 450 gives 274.4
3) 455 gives 253.1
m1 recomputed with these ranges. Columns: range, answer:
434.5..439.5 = 300.3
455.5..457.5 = 261.1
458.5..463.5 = 252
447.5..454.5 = 259.5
